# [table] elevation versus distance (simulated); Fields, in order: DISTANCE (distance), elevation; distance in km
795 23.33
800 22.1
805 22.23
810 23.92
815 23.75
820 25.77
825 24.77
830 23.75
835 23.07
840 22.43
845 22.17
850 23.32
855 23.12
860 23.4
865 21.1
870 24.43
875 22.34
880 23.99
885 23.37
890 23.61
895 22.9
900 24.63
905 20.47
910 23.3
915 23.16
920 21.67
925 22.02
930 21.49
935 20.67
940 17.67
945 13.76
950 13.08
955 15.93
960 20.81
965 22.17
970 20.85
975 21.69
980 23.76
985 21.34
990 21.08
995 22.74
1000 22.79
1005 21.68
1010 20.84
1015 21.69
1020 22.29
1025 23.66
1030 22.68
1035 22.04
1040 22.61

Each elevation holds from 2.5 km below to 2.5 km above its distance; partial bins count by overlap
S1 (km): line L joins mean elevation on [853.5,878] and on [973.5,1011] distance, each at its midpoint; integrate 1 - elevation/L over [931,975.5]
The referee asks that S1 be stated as 7.6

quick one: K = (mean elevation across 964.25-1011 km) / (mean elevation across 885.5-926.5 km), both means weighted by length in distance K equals 0.96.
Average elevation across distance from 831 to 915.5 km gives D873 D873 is 23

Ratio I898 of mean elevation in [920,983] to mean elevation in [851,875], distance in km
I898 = 0.85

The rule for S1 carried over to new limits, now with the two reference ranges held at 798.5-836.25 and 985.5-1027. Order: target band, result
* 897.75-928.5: 0.5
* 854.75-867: 0.4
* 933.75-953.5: 5.8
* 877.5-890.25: -0.3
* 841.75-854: 0.4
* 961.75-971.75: 0.4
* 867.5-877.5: -0.1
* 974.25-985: -0.1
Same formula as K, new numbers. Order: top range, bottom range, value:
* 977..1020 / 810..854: 0.93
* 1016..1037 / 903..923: 1.02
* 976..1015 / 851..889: 0.95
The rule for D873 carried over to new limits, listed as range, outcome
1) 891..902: 23.7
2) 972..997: 22.1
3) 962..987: 22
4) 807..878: 23.4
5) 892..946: 21.3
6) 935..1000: 19.7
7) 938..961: 15.9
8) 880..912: 23.1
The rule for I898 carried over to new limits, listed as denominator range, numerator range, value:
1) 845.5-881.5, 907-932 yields 0.97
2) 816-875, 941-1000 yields 0.85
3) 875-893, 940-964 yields 0.70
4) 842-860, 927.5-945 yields 0.83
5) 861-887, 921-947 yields 0.84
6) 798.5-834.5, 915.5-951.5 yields 0.80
